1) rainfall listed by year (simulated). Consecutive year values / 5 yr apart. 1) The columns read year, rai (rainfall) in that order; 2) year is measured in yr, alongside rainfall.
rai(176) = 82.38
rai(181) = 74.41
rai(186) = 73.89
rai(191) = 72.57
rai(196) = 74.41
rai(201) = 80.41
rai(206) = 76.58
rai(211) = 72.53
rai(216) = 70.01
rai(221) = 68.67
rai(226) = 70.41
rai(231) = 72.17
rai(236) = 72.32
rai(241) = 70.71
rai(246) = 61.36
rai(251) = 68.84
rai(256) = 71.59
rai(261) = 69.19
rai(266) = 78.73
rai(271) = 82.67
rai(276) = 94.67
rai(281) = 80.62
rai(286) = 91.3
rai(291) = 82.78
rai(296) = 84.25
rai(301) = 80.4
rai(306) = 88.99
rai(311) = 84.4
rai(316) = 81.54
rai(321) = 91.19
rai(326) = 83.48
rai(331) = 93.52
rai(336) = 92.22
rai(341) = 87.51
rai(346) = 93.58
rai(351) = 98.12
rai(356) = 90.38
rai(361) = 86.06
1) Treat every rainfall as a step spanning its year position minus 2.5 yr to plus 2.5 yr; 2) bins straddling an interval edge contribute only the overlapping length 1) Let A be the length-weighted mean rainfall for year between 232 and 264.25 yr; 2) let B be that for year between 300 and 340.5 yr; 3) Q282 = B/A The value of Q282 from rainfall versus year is 1.26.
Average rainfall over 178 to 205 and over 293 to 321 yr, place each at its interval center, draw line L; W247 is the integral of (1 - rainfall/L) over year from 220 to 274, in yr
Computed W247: 5.4 yr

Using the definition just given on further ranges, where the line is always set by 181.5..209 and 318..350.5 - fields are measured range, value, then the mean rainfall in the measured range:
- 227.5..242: 1.5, 71.7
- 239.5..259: 3.2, 68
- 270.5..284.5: -0.4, 86.8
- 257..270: 1.3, 74.7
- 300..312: 0.3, 85.1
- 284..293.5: -0.1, 86.8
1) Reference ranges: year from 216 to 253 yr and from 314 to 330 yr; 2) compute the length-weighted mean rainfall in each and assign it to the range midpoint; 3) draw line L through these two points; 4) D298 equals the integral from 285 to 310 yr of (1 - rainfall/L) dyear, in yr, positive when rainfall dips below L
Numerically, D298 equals -1.1 yr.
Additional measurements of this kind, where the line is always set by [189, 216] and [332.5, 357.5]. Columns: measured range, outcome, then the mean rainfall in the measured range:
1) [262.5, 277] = 0.0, 83.3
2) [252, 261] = 1.2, 70.5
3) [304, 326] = 0.7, 86.1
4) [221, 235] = 1.3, 70.9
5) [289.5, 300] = 0.4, 83.1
